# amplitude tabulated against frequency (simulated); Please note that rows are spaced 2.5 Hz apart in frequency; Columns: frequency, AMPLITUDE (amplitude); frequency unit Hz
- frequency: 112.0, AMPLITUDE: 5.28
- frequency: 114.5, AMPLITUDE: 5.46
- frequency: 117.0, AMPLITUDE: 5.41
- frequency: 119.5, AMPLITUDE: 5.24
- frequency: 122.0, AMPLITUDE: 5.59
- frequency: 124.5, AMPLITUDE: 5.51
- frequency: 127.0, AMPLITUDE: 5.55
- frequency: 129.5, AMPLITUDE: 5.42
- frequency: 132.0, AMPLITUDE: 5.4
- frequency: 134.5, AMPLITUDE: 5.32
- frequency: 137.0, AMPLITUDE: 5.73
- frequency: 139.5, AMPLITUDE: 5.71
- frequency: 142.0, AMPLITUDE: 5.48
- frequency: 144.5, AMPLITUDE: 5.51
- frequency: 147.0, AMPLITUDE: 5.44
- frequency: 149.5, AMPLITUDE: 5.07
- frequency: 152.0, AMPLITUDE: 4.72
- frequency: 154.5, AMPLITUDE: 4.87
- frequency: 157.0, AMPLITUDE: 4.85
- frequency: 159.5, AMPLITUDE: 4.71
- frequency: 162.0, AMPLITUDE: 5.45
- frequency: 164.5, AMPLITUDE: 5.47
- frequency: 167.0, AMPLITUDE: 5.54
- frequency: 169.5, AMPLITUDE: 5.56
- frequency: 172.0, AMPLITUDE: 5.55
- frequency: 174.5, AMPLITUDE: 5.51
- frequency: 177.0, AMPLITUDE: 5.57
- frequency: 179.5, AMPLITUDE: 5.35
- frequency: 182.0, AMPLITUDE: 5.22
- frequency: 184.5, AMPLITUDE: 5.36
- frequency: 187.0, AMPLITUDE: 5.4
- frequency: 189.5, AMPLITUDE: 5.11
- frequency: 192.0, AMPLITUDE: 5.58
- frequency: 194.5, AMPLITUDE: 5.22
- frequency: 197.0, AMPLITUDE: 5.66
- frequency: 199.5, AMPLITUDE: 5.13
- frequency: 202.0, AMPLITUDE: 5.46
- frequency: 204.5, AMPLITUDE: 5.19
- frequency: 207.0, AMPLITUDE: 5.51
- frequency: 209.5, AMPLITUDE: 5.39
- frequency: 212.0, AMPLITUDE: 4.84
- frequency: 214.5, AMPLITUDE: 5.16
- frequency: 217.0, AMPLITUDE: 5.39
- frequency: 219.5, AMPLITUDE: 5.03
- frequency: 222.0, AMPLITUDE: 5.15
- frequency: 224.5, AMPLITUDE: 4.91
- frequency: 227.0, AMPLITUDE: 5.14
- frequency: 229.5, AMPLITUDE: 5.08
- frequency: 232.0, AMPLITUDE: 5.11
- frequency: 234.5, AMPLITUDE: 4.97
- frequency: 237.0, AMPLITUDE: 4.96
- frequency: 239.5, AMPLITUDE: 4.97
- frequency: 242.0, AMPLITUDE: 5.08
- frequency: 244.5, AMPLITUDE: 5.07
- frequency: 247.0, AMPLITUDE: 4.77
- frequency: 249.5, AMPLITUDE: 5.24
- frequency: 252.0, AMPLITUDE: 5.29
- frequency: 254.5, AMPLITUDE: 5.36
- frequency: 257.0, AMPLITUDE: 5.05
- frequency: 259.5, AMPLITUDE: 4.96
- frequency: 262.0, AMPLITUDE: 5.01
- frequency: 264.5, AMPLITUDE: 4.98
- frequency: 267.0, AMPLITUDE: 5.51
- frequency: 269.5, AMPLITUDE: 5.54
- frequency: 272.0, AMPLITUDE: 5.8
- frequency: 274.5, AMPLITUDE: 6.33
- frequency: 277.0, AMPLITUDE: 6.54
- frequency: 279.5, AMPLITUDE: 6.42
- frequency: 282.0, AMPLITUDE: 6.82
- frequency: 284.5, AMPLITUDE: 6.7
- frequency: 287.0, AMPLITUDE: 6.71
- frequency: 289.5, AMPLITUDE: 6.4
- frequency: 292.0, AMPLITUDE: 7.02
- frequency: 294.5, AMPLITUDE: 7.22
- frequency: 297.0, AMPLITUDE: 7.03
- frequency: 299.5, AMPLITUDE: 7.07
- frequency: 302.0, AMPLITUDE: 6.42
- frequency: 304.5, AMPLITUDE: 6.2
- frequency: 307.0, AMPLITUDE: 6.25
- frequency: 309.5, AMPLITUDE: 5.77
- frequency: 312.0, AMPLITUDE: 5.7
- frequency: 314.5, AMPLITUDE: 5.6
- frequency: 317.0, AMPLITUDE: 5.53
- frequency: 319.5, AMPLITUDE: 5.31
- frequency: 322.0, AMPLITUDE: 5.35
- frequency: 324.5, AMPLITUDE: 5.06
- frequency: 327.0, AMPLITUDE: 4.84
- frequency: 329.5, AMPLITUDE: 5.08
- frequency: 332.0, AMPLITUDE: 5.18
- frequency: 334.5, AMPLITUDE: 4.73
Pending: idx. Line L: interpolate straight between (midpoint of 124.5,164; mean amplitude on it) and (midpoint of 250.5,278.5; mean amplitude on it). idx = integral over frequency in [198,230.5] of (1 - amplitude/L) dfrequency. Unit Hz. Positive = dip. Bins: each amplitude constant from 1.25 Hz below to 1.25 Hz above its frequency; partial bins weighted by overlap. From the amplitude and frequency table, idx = 1.3 Hz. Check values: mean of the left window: 5.29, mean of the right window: 5.49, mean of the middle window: 5.19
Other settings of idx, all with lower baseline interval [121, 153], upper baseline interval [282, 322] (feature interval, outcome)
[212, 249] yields 5.5 Hz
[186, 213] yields 2.1 Hz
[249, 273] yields 3.2 Hz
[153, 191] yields 2.1 Hz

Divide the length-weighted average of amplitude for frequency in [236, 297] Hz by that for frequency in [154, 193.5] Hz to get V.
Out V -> 1.1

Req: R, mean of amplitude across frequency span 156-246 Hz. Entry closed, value 5.24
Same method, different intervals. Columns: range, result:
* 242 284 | 5.55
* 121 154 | 5.41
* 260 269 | 5.18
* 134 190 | 5.33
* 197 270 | 5.15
